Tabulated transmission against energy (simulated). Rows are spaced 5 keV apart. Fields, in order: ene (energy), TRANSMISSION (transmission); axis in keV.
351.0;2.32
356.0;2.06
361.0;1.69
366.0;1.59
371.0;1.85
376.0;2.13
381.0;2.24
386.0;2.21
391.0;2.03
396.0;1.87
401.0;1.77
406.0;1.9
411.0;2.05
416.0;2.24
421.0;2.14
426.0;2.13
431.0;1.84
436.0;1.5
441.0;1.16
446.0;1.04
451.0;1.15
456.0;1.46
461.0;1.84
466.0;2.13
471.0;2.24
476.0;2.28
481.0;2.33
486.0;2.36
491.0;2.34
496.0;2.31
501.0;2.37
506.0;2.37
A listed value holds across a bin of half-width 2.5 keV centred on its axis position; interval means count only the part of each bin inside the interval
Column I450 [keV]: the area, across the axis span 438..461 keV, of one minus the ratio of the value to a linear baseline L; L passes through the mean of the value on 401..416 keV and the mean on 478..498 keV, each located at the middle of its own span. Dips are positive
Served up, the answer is 9.4 keV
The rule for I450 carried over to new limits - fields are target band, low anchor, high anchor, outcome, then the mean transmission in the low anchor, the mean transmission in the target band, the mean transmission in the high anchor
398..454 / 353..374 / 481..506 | 9.2 keV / 1.82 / 1.72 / 2.35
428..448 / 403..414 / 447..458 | 1.3 keV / 1.98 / 1.41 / 1.26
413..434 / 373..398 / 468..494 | 1.0 keV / 2.1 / 2.07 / 2.31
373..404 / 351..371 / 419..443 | -3.7 keV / 1.86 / 2.04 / 1.76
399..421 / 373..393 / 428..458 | -2.8 keV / 2.15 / 2.01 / 1.37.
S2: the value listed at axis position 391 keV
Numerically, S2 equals 2.03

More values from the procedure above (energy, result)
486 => 2.36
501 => 2.37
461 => 1.84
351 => 2.32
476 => 2.28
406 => 1.9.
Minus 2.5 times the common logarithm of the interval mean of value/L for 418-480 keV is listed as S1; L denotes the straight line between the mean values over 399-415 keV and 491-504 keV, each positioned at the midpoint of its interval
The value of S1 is 0.21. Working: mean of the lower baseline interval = 1.94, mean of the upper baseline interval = 2.34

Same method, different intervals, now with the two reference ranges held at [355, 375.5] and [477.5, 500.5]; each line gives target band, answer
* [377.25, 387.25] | -0.18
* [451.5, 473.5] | 0.20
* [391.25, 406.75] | 0.05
